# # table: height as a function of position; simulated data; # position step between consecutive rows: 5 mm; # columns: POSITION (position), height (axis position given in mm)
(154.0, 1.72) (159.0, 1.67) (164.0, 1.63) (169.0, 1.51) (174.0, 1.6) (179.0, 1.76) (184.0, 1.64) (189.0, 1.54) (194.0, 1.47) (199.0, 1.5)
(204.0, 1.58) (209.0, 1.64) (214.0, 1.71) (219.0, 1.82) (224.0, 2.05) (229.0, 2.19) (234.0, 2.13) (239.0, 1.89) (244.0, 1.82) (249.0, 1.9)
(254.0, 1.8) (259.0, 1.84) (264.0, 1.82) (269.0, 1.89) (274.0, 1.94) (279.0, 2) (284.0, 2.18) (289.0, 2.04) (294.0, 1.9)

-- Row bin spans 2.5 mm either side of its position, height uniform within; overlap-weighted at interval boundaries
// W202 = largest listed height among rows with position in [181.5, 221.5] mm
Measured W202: 1.82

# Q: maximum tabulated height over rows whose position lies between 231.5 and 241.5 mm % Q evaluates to 2.13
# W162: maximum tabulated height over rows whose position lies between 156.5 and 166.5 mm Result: 1.67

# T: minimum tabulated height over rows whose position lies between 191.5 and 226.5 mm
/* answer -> 1.47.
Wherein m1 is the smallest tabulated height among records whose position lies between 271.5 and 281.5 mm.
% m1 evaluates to 1.94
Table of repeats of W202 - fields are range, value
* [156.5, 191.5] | 1.76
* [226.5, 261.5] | 2.19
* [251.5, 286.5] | 2.18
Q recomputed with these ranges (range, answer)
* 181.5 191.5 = 1.64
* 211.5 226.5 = 2.05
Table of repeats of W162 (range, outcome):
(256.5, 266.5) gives 1.84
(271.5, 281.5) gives 2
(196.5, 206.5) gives 1.58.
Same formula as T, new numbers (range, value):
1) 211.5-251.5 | 1.71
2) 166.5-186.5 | 1.51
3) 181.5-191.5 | 1.54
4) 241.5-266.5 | 1.8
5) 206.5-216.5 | 1.64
